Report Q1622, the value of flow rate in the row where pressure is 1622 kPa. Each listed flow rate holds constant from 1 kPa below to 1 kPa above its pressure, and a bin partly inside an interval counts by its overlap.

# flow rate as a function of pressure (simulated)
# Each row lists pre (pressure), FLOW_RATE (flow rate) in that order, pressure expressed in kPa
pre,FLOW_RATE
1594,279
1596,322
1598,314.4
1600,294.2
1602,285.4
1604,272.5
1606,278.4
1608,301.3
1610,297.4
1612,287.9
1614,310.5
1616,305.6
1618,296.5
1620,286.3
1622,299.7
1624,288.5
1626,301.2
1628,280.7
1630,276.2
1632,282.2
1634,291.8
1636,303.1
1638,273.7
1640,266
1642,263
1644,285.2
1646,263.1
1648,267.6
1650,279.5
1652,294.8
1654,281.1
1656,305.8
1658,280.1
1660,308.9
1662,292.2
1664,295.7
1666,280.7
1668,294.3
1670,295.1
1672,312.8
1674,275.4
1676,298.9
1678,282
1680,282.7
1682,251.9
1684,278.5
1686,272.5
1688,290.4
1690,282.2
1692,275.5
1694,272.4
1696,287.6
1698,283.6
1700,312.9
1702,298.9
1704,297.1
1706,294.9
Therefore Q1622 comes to 299.7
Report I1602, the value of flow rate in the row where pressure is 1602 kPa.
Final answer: 285.4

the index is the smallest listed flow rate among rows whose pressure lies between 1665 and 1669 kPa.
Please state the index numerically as 280.7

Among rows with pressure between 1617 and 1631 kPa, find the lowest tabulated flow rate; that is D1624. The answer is 276.2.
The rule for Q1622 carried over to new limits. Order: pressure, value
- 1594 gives 279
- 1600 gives 294.2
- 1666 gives 280.7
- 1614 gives 310.5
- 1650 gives 279.5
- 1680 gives 282.7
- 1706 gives 294.9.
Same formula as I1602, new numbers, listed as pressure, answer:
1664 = 295.7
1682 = 251.9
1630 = 276.2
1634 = 291.8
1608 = 301.3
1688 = 290.4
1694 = 272.4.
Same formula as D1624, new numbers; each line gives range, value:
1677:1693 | 251.9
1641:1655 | 263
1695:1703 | 283.6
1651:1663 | 280.1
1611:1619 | 287.9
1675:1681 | 282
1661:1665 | 292.2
